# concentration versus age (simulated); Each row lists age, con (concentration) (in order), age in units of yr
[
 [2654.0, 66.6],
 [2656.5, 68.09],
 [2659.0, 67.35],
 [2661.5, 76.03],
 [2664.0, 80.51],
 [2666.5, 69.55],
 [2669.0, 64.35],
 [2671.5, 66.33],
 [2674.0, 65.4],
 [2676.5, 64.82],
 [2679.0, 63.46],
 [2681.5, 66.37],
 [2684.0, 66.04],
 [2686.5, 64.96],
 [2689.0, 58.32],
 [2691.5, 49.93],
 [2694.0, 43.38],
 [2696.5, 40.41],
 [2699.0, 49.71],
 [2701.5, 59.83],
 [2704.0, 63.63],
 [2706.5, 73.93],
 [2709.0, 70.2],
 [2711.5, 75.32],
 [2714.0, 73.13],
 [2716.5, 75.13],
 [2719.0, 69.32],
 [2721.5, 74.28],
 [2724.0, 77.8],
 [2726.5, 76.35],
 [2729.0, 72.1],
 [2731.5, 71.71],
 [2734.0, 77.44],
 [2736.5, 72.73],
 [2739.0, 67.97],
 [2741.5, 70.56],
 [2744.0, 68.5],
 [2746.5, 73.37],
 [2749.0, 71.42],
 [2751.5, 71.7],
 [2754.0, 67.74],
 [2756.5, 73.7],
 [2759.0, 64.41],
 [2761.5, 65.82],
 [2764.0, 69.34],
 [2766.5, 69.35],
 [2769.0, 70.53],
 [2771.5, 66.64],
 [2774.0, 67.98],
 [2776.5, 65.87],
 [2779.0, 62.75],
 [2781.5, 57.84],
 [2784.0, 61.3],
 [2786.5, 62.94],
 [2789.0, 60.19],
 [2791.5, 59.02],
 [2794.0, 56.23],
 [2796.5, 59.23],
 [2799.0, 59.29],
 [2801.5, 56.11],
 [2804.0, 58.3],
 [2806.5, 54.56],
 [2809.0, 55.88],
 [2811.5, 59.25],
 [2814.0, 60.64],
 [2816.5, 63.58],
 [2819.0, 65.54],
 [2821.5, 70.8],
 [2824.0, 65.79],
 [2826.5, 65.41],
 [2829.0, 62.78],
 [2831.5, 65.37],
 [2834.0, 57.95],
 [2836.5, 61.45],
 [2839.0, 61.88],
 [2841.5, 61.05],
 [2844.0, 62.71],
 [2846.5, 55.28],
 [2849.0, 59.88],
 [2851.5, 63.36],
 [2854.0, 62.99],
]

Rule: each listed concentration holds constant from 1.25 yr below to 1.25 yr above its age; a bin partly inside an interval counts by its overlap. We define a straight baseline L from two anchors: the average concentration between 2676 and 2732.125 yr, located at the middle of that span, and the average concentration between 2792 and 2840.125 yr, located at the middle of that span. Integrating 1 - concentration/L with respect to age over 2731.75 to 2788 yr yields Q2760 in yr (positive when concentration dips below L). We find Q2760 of -4.53 yr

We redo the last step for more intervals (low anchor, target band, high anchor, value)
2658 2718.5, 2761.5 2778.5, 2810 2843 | -1.1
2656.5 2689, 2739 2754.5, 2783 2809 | -2.1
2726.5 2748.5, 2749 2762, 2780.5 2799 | -0.3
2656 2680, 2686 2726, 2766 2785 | 2.0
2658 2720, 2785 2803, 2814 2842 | 1.4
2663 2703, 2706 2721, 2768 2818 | -3.0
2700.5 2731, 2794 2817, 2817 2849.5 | 2.4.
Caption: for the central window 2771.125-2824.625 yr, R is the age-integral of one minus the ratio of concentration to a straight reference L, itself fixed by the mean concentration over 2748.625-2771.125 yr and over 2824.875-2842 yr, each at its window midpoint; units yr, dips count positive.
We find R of 3.6 yr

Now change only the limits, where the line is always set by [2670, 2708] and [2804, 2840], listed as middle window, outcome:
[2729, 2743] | -2.63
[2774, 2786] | -0.25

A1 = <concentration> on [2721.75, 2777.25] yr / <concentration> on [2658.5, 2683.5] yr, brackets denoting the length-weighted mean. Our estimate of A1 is 1.03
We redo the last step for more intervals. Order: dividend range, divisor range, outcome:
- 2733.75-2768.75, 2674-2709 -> 1.18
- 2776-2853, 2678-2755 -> 0.91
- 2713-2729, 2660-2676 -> 1.06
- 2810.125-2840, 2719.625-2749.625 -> 0.87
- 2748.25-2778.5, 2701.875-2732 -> 0.95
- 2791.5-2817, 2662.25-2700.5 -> 0.95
